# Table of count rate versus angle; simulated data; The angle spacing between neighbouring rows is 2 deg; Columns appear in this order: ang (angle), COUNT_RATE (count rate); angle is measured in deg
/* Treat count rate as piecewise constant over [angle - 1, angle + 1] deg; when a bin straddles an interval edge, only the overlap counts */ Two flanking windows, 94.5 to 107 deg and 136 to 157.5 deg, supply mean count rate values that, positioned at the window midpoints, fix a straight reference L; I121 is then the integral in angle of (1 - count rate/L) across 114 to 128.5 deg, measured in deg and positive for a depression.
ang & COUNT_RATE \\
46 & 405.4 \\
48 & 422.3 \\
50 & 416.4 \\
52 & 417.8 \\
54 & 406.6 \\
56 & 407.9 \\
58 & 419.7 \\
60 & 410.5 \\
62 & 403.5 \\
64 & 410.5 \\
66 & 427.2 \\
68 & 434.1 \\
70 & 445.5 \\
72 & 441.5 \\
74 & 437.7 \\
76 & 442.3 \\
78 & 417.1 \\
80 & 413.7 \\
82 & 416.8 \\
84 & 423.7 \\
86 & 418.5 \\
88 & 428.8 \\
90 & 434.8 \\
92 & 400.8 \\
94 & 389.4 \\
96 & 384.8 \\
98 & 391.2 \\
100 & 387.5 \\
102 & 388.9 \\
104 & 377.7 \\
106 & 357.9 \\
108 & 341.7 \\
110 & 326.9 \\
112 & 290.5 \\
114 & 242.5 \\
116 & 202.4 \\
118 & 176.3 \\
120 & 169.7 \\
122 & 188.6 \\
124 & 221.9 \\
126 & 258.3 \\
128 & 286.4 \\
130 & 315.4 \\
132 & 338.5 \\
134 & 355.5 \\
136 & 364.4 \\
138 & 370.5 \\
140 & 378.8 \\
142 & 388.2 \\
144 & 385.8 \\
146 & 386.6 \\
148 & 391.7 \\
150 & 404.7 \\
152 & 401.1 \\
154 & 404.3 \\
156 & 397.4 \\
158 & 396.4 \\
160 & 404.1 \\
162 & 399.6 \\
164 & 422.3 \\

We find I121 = 6.4 deg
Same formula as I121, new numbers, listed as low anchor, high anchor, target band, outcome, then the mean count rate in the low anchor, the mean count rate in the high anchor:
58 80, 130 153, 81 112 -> 1.48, 426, 376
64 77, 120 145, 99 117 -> 1.99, 436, 315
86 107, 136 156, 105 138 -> 9.43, 395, 389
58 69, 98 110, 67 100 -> -2.14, 417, 369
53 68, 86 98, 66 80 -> -0.78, 414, 407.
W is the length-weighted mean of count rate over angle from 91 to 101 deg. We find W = 391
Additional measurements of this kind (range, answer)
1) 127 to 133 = 313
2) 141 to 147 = 387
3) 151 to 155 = 403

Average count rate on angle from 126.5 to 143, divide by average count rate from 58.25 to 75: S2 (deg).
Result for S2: 0.8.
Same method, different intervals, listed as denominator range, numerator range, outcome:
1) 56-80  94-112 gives 0.86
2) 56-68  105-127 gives 0.61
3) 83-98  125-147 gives 0.85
